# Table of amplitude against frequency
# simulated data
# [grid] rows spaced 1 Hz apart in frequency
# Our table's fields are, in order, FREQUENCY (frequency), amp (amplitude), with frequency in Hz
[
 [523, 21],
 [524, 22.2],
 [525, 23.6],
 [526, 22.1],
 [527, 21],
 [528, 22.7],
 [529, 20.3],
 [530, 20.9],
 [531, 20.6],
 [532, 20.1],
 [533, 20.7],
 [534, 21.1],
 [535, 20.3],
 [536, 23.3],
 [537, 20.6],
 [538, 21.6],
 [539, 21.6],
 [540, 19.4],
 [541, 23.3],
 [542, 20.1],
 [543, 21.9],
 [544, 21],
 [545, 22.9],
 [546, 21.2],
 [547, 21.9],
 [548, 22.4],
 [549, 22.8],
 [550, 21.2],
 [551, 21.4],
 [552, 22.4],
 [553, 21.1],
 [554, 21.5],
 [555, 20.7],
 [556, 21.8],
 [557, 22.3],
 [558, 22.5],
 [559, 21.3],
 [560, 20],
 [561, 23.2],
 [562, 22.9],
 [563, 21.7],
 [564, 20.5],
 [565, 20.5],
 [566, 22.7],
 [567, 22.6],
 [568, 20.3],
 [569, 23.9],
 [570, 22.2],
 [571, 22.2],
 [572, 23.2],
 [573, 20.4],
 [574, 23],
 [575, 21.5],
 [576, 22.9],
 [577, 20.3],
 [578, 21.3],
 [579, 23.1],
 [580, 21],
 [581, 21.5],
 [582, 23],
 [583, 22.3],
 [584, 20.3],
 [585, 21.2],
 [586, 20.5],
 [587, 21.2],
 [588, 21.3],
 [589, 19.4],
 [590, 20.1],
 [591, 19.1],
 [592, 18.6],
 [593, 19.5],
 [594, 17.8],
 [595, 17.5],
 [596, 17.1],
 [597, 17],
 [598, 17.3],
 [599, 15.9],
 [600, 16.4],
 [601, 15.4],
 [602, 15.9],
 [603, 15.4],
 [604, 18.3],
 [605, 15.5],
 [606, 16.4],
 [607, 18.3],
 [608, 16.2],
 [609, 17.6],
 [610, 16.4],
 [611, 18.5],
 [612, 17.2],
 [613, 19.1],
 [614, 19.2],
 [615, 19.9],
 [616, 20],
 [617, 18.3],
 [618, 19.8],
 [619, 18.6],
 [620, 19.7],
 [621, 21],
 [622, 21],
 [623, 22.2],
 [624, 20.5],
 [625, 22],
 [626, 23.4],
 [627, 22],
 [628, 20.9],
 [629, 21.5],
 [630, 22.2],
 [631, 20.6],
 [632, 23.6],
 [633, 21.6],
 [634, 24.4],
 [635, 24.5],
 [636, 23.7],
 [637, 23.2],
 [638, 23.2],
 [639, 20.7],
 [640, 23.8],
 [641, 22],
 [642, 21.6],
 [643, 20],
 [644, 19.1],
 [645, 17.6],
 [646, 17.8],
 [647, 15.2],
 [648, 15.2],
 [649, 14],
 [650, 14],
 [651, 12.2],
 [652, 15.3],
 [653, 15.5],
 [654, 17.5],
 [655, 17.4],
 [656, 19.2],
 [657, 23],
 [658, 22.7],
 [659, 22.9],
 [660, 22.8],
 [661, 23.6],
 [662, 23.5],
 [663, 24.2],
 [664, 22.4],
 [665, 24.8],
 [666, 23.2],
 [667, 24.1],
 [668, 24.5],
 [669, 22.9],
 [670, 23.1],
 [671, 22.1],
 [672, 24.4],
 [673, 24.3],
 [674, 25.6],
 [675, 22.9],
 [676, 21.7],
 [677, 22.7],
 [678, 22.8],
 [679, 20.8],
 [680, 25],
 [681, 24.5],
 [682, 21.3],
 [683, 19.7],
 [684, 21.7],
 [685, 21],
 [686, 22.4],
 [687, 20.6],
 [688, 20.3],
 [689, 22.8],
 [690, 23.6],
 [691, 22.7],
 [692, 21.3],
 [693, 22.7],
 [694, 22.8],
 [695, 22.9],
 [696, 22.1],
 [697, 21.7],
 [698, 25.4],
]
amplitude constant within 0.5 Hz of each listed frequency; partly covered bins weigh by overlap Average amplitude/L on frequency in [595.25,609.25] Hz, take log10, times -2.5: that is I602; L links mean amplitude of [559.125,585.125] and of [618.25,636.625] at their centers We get 0.30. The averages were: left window 21.8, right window 21.8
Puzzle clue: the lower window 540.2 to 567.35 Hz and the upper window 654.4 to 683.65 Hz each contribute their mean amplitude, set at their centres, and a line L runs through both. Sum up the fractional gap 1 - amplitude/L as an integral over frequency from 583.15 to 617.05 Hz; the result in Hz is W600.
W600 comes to 6.0 Hz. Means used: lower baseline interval 21.7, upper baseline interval 22.8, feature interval 18.2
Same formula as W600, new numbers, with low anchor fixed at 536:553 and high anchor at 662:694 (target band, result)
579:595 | 1.1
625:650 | 1.8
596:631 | 5.4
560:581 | 0.0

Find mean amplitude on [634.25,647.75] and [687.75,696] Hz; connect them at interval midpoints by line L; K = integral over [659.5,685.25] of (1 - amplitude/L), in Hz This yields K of -1.46 Hz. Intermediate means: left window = 20.9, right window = 22.4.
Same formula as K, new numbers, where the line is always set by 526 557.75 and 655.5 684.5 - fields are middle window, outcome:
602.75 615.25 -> 2.6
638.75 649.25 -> 1.7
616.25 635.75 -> 0.9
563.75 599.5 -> 2.1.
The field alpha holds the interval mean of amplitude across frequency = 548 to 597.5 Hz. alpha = 21.2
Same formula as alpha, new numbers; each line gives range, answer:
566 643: 20.3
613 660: 20.1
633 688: 21.3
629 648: 21.2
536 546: 21.5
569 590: 21.6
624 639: 22.5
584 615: 18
